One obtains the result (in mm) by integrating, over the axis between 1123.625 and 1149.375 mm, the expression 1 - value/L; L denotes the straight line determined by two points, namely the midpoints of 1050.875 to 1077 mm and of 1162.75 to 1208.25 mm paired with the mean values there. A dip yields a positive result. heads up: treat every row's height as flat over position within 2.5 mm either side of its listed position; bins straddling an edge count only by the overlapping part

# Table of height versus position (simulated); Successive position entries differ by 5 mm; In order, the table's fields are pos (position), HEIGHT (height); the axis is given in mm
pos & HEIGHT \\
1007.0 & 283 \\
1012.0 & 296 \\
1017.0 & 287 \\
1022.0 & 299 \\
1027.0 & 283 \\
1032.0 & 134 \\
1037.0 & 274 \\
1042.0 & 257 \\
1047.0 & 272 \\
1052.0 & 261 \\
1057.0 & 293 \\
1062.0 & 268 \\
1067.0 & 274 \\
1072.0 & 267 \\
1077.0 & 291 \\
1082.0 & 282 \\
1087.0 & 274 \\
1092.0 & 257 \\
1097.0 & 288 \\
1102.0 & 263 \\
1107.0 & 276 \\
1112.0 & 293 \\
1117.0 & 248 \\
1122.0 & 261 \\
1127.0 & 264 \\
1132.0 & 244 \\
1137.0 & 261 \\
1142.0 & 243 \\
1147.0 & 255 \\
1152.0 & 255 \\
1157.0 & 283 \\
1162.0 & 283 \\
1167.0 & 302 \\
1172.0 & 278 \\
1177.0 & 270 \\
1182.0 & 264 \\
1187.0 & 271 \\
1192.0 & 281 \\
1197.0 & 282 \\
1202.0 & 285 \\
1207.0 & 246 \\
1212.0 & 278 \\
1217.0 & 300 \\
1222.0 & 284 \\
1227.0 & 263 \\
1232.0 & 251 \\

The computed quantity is 2.1 mm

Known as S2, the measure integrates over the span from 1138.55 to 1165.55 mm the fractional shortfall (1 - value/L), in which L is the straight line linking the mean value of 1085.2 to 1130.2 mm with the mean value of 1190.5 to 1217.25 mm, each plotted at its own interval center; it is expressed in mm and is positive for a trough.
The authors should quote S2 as 0.7 mm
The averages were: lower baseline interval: 269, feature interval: 265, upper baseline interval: 277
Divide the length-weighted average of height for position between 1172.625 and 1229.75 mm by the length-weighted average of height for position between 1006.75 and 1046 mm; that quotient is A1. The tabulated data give 1.0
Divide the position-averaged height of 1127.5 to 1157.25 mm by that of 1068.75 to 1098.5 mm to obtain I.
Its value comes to 0.9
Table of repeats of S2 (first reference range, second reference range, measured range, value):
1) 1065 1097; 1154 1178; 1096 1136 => 1.8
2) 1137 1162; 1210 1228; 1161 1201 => -1.2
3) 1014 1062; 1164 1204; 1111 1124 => 0.3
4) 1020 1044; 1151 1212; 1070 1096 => -1.8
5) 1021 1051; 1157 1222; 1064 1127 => -2.6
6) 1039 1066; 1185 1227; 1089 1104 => 0.2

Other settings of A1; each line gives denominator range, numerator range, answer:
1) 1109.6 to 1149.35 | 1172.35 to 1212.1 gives 1.05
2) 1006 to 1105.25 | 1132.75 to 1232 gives 1.01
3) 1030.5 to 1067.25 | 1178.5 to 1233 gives 1.07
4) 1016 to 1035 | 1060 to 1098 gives 1.11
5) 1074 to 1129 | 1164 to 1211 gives 1.01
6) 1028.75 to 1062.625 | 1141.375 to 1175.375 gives 1.09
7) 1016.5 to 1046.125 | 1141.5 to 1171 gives 1.07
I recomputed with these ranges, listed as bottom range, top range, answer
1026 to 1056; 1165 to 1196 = 1.12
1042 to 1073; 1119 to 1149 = 0.94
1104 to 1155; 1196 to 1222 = 1.07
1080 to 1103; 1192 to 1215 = 1.00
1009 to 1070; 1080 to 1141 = 1.00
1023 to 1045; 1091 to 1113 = 1.14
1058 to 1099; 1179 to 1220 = 1.00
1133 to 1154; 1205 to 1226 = 1.09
